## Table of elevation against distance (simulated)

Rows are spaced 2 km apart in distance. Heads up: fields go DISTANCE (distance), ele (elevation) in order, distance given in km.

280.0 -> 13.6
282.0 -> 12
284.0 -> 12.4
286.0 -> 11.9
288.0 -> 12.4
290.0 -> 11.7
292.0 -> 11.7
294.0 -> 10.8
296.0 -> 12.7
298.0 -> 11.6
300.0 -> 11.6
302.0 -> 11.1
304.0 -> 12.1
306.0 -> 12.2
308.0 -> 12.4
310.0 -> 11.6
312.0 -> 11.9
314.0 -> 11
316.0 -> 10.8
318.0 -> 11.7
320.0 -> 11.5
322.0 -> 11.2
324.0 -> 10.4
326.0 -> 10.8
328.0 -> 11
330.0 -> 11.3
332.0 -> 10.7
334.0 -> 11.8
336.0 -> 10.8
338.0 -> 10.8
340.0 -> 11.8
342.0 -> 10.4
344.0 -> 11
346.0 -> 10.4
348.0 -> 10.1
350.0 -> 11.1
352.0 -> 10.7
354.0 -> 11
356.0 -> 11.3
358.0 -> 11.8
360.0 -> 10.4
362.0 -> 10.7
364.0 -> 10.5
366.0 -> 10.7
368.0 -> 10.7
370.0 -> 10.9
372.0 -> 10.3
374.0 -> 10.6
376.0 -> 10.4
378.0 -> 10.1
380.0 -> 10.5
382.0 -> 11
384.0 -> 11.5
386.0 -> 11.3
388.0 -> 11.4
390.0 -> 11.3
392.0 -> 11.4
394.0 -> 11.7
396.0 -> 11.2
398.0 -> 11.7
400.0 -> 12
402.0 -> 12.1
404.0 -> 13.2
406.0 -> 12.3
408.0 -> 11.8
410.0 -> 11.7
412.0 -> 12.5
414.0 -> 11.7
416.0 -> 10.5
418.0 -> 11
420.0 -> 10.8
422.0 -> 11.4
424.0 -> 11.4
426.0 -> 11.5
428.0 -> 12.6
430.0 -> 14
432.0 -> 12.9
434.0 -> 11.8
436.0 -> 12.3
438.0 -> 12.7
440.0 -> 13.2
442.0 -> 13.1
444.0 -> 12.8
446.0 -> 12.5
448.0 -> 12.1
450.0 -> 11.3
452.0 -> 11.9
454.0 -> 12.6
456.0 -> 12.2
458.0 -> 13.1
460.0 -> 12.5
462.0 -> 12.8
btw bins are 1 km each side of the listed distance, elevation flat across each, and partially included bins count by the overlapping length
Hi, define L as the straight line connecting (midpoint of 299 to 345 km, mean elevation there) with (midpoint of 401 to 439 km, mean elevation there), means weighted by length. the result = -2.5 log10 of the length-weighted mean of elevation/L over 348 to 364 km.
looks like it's 0.06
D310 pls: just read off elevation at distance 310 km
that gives 11.6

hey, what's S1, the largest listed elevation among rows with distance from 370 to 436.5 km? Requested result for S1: 14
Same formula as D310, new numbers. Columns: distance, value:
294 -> 10.8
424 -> 11.4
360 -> 10.4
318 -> 11.7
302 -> 11.1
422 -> 11.4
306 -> 12.2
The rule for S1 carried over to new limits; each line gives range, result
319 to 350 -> 11.8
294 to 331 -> 12.7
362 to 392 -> 11.5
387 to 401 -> 12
